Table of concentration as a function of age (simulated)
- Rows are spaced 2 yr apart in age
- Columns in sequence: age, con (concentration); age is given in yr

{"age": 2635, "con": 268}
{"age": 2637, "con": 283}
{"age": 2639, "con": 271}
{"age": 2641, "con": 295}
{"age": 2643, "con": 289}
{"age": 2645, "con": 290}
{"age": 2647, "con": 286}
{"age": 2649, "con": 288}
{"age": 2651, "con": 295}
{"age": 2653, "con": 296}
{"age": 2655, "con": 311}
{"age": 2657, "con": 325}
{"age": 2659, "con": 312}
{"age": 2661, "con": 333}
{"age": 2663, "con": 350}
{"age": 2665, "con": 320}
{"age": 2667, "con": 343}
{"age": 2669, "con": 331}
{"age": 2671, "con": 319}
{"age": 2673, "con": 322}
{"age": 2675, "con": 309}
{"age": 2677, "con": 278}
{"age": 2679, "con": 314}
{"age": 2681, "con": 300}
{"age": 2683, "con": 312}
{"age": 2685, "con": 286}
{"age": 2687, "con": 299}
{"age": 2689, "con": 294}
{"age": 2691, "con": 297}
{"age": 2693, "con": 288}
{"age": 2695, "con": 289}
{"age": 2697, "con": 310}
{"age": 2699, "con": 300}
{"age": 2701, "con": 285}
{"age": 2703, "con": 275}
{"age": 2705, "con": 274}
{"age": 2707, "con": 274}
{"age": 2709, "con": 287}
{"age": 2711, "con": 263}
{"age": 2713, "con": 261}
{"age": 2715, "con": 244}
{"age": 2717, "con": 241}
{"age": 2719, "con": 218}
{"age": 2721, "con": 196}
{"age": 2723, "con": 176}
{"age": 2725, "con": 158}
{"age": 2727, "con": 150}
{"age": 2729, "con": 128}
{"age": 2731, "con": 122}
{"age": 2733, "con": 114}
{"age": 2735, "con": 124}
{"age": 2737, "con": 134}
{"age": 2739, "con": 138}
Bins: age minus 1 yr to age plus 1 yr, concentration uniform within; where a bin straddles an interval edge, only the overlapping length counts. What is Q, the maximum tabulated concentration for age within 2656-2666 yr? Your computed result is 350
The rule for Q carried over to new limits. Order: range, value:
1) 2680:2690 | 312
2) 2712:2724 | 261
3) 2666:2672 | 343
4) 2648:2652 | 295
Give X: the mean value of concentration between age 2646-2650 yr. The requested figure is 287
